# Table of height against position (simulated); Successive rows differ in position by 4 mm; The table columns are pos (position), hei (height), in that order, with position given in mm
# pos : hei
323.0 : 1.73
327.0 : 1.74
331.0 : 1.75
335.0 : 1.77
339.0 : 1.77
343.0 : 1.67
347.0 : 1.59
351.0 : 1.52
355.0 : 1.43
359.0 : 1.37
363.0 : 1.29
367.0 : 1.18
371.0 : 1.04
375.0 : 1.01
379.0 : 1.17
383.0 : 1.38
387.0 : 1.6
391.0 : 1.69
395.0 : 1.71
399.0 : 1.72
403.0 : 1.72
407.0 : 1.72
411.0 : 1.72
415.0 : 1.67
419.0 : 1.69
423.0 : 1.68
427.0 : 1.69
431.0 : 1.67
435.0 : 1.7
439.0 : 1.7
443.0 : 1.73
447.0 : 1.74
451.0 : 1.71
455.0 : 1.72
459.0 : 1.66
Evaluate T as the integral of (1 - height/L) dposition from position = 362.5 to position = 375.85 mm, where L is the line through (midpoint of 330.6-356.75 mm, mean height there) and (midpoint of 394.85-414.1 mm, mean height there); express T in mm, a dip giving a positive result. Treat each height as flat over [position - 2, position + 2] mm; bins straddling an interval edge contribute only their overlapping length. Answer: 4.4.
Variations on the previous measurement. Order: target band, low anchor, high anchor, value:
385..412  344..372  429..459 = -3.0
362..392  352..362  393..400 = 5.4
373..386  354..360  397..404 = 2.9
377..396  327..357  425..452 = 2.0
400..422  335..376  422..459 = -1.4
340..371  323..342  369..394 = 2.8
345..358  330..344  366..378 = -0.3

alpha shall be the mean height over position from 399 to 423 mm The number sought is 1.7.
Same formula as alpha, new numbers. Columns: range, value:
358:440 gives 1.53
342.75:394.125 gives 1.38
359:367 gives 1.28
